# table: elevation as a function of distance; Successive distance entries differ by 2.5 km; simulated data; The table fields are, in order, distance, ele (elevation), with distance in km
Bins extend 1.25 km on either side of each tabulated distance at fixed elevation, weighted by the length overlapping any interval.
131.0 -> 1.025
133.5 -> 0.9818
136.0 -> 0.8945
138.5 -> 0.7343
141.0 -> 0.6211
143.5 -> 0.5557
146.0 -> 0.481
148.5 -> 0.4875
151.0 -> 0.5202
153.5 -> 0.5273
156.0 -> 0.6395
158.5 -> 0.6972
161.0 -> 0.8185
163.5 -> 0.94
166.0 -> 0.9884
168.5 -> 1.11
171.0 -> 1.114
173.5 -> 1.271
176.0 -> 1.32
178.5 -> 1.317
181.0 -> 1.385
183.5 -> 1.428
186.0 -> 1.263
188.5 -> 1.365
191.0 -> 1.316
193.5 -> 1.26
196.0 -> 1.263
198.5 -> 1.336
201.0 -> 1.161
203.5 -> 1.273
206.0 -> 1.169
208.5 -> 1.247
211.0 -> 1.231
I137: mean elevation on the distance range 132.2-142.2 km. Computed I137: 0.81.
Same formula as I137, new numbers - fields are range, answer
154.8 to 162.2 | 0.718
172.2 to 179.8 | 1.3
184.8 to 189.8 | 1.31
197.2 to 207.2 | 1.24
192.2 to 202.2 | 1.26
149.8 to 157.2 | 0.562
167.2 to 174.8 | 1.16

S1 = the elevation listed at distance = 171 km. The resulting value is 1.114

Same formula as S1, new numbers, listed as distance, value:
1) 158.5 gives 0.6972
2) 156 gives 0.6395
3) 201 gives 1.161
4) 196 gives 1.263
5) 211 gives 1.231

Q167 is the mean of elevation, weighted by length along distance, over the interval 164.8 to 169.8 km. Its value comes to 1.05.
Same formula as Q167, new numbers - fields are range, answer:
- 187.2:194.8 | 1.31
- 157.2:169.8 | 0.911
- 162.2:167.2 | 0.963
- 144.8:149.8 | 0.485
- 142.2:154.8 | 0.515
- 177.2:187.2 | 1.35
